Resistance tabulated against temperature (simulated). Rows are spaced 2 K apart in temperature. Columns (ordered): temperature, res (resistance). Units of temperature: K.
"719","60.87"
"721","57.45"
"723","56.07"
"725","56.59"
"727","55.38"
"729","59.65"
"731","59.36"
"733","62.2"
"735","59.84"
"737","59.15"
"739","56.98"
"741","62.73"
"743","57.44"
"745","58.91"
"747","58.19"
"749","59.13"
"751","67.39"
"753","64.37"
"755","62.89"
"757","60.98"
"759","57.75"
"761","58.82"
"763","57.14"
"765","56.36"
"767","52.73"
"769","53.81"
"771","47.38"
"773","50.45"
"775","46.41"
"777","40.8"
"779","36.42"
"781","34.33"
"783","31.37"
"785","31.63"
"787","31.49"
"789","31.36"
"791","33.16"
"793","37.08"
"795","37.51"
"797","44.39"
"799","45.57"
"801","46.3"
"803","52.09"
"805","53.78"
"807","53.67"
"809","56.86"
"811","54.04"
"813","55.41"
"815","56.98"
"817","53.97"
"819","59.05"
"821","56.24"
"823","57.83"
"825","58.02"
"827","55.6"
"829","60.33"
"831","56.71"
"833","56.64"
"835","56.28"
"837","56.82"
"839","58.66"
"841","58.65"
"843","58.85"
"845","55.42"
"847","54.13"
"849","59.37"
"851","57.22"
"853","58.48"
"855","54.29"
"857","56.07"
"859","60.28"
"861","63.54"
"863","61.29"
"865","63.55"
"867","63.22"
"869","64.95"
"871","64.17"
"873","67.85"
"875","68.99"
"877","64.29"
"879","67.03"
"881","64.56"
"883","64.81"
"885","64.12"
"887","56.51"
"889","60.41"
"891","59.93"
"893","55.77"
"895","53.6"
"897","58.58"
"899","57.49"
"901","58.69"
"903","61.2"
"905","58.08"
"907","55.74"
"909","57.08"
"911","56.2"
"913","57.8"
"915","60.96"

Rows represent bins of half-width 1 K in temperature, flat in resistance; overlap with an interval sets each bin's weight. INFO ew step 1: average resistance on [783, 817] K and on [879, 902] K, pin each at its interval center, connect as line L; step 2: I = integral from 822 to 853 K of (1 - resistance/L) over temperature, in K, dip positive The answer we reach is -3.8 K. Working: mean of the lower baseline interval 44.9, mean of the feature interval 57.4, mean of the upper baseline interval 59.8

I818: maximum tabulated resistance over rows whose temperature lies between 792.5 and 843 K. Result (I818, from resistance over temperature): 60.33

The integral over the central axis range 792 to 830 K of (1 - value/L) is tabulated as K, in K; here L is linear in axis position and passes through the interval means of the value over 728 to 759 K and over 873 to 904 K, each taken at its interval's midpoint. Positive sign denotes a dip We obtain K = 5.3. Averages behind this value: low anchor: 60.5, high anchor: 61.3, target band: 52.4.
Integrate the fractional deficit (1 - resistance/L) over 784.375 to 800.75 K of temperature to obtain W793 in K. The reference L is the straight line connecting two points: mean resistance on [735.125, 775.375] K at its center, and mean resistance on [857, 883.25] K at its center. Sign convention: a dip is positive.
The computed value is 6.2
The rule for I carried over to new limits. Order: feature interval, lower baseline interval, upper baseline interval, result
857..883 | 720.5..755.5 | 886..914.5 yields -2.7 K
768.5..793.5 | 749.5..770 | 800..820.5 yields 8.1 K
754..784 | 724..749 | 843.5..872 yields 4.7 K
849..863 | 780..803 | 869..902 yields -1.2 K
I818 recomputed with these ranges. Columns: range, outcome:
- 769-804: 53.81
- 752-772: 64.37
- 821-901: 68.99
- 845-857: 59.37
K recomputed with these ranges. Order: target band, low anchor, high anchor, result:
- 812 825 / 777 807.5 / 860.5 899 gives -2.82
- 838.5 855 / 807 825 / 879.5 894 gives 0.28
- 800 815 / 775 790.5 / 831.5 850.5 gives -3.09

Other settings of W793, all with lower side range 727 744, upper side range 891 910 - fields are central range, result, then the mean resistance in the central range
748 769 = -0.1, 59.5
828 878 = -1.7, 60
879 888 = -0.8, 63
